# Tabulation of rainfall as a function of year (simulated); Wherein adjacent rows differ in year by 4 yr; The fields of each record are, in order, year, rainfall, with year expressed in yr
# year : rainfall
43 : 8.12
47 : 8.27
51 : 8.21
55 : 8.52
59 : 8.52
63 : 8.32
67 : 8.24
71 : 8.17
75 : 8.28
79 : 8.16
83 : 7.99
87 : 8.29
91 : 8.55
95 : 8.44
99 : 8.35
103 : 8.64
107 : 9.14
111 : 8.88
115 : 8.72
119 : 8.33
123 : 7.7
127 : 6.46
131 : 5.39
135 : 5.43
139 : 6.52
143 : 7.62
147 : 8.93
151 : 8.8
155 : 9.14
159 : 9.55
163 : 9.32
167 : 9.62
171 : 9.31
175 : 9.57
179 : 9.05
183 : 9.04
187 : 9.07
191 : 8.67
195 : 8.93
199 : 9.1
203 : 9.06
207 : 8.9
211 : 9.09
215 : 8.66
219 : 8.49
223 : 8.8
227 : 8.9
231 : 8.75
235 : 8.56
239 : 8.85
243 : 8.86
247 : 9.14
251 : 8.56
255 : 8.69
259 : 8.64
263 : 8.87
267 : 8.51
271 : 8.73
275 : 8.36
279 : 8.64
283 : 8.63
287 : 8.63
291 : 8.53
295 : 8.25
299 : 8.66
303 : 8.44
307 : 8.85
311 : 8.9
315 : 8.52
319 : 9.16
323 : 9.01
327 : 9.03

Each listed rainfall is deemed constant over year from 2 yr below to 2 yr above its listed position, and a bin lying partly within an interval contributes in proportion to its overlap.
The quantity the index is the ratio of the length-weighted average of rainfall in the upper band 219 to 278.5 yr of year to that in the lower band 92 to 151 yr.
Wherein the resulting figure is 1.12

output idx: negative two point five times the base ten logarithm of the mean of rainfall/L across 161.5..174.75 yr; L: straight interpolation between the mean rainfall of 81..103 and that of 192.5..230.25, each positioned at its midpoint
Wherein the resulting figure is -0.09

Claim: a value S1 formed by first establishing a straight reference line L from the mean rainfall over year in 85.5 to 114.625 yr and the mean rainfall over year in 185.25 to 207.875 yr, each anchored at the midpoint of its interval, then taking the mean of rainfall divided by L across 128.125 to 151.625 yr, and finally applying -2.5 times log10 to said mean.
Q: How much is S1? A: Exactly 0.25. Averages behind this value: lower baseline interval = 8.62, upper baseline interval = 8.96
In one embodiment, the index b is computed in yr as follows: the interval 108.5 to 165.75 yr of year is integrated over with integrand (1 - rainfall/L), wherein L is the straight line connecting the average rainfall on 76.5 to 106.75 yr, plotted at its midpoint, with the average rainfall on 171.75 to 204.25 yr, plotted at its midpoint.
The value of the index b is 5.06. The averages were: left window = 8.39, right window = 9.07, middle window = 7.95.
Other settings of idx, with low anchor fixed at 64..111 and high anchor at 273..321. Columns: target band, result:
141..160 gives -0.04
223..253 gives -0.03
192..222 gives -0.04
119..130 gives 0.18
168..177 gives -0.12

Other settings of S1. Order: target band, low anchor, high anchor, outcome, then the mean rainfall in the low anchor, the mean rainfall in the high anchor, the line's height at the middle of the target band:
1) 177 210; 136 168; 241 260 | -0.04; 8.56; 8.79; 8.65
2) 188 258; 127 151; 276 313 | -0.13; 6.92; 8.61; 7.83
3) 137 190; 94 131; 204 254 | -0.06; 8.13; 8.8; 8.43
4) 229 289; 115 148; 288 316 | -0.06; 7.09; 8.6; 8.22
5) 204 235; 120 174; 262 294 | -0.06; 8.02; 8.59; 8.34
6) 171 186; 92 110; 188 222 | -0.05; 8.65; 8.87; 8.81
